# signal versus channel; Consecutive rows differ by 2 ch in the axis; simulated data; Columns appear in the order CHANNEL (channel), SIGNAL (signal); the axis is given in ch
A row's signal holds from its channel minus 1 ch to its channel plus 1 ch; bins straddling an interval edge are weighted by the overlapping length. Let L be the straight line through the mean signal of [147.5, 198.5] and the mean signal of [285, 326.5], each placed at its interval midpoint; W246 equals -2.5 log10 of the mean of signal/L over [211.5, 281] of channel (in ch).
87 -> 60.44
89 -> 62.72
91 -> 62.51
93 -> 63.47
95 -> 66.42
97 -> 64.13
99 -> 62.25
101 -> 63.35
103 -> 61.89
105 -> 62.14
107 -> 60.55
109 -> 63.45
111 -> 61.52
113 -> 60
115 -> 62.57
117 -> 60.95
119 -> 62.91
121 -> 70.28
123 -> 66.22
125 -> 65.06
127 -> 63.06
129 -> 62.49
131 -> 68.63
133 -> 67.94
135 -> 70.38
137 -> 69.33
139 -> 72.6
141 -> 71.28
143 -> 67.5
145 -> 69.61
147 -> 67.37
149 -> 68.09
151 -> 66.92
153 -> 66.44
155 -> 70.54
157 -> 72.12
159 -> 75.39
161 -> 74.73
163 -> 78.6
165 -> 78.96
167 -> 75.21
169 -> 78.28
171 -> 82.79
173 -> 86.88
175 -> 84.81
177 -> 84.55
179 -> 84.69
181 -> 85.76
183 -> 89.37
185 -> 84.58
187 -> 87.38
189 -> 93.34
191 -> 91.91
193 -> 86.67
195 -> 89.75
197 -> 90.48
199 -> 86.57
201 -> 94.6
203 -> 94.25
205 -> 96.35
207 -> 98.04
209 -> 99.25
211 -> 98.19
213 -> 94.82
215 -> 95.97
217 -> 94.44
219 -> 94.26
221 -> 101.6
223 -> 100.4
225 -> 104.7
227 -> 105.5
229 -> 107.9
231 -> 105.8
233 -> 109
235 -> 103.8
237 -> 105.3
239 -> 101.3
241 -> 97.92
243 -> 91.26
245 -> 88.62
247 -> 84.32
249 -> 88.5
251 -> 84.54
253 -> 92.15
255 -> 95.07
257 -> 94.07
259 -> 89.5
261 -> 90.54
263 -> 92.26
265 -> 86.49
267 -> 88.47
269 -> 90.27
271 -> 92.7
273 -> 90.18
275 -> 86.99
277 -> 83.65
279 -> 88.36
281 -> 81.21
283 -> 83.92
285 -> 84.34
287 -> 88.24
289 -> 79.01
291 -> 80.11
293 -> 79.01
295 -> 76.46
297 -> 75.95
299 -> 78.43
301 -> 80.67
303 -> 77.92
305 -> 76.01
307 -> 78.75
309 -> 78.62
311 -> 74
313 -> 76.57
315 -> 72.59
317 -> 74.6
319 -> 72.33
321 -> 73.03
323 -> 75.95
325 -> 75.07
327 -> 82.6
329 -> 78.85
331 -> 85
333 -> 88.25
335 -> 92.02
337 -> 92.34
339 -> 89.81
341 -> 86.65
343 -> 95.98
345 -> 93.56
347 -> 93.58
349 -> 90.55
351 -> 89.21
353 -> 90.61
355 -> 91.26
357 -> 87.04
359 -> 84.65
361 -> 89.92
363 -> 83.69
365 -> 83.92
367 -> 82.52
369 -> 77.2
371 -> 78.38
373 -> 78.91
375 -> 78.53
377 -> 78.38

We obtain -0.19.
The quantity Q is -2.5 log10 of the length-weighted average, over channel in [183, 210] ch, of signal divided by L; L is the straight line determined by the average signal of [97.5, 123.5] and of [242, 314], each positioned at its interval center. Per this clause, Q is -0.23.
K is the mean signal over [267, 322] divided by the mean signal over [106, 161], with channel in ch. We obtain 1.2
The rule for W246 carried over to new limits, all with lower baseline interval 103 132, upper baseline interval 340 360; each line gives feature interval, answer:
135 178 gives -0.095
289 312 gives 0.090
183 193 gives -0.236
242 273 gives -0.132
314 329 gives 0.156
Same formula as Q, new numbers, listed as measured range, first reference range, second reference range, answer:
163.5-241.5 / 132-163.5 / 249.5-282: -0.178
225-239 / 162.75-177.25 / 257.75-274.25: -0.213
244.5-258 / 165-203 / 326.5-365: -0.027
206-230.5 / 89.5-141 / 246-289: -0.231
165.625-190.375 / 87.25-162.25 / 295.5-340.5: -0.211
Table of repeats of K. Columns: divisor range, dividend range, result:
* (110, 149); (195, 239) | 1.49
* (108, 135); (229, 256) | 1.50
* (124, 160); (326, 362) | 1.30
